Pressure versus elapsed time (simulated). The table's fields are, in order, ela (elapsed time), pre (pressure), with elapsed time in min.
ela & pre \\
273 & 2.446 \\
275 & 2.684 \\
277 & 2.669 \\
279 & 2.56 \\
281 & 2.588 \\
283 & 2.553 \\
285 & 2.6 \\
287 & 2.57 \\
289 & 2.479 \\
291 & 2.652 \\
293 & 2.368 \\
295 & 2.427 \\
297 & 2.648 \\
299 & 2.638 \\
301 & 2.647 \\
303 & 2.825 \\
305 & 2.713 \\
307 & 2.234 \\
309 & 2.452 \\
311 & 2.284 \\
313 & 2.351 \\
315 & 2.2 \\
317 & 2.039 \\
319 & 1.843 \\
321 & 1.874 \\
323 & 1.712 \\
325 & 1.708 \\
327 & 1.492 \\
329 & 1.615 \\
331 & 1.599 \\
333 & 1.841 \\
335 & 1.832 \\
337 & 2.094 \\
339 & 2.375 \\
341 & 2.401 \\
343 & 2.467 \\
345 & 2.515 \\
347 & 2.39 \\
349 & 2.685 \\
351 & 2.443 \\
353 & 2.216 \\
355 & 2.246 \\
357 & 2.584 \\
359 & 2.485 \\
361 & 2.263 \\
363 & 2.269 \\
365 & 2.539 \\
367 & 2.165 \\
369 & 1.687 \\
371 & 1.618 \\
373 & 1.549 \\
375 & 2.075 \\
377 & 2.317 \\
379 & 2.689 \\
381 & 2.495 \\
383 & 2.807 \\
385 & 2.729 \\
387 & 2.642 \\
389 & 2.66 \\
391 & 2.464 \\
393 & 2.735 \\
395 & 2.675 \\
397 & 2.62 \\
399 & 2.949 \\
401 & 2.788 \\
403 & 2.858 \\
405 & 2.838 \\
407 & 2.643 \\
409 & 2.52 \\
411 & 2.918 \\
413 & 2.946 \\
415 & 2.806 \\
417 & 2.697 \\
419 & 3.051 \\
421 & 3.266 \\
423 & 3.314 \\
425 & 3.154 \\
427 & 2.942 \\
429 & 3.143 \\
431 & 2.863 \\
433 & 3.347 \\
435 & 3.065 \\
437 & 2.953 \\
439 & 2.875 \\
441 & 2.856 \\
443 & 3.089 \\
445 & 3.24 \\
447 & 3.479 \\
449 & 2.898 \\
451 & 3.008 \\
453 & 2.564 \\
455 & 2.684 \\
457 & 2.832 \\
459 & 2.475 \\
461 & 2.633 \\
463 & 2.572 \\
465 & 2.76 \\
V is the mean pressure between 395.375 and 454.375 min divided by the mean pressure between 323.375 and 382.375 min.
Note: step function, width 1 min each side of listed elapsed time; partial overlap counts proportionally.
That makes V 1.37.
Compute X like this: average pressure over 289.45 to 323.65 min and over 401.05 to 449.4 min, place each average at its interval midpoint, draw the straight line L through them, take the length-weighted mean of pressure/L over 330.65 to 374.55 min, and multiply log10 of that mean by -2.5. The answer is 0.180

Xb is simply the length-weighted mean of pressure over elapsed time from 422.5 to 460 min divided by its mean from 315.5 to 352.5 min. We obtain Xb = 1.45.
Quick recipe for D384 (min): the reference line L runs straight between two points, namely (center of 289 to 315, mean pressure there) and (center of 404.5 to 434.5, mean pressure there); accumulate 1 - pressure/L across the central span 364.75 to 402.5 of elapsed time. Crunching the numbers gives 5.3 min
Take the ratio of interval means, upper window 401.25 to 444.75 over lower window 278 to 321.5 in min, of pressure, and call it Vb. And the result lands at 1.2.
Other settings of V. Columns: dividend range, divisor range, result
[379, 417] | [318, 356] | 1.32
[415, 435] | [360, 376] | 1.52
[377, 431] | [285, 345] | 1.26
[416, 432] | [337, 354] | 1.26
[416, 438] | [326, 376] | 1.44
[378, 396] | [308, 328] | 1.33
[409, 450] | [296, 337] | 1.43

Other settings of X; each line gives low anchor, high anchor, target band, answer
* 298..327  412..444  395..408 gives 0.03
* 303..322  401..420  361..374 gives 0.27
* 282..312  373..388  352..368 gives 0.06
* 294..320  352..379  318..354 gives 0.11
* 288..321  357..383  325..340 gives 0.26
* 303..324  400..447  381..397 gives 0.03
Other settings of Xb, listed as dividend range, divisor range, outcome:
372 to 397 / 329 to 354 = 1.13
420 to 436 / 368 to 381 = 1.55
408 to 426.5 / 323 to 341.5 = 1.59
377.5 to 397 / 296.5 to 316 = 1.06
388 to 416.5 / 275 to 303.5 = 1.06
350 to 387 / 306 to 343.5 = 1.14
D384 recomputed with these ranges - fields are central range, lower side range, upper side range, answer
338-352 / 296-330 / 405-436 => -0.2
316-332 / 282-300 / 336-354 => 4.7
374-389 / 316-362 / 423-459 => -0.4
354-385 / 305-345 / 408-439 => 2.6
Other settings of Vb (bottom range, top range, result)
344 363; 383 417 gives 1.13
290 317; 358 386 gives 0.91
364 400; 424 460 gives 1.23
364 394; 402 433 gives 1.26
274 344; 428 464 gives 1.28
